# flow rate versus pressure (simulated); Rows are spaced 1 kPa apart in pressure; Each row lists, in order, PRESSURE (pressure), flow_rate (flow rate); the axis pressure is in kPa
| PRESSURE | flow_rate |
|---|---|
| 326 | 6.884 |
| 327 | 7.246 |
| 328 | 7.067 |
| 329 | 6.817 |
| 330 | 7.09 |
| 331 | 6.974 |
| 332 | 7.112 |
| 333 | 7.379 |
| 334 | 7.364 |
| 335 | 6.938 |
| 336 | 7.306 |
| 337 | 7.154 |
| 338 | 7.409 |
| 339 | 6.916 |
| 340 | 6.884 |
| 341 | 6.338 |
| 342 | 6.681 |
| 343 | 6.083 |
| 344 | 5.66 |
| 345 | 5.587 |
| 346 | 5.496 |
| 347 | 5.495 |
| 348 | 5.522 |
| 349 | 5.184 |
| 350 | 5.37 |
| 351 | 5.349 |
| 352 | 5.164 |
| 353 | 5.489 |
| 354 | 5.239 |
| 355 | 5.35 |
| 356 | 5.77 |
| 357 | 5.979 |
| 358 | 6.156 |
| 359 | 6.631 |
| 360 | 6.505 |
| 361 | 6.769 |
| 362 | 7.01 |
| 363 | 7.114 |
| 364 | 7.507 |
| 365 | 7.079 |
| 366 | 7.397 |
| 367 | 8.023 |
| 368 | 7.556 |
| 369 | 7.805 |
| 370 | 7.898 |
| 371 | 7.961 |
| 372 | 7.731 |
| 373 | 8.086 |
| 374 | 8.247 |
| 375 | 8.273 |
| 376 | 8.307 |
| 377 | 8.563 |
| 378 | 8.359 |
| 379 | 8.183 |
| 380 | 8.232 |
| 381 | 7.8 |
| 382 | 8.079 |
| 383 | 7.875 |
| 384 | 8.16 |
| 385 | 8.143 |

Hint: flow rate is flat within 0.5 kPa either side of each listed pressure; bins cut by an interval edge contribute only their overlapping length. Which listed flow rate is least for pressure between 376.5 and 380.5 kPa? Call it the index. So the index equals 8.183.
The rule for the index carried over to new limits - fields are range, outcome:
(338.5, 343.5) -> 6.083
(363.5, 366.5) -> 7.079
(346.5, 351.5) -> 5.184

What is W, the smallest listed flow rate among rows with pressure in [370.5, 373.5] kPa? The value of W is 7.731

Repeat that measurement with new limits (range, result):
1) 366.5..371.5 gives 7.556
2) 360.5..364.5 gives 6.769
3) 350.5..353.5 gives 5.164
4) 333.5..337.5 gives 6.938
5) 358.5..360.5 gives 6.505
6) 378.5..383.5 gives 7.8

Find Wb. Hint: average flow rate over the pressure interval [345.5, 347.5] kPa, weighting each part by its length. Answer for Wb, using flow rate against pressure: 5.5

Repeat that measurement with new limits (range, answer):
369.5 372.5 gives 7.86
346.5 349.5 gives 5.4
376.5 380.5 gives 8.33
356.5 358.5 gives 6.07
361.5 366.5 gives 7.22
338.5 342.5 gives 6.7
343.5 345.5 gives 5.62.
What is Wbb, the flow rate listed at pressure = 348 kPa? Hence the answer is 5.522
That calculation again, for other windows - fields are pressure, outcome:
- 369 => 7.805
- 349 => 5.184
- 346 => 5.496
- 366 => 7.397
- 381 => 7.8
